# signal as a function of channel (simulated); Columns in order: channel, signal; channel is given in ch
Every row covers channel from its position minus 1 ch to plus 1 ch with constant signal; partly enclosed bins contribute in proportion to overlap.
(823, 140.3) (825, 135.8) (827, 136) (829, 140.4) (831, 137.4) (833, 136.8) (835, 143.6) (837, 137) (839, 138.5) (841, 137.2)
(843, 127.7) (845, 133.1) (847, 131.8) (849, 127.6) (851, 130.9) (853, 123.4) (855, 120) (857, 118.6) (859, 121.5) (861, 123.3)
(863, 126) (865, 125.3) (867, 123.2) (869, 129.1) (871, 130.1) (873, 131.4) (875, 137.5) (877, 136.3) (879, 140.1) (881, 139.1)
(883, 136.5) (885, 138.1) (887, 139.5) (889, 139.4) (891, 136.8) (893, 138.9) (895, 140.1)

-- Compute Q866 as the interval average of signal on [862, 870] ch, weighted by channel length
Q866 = 126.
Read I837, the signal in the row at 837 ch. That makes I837 137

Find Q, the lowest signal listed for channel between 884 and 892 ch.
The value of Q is 136.8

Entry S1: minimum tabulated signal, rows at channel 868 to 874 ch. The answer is 129.1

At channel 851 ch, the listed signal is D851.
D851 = 130.9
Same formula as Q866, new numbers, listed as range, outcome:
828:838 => 139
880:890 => 139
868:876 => 132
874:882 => 138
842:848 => 131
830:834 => 137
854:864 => 122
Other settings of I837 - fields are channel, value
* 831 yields 137.4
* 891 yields 136.8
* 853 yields 123.4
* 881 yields 139.1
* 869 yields 129.1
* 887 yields 139.5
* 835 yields 143.6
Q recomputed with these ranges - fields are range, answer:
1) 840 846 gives 127.7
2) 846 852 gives 127.6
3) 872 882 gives 131.4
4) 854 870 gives 118.6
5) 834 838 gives 137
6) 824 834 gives 135.8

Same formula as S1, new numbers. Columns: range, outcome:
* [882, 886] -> 136.5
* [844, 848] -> 131.8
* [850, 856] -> 120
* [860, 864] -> 123.3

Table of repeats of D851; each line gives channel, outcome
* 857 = 118.6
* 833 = 136.8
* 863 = 126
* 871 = 130.1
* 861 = 123.3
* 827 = 136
